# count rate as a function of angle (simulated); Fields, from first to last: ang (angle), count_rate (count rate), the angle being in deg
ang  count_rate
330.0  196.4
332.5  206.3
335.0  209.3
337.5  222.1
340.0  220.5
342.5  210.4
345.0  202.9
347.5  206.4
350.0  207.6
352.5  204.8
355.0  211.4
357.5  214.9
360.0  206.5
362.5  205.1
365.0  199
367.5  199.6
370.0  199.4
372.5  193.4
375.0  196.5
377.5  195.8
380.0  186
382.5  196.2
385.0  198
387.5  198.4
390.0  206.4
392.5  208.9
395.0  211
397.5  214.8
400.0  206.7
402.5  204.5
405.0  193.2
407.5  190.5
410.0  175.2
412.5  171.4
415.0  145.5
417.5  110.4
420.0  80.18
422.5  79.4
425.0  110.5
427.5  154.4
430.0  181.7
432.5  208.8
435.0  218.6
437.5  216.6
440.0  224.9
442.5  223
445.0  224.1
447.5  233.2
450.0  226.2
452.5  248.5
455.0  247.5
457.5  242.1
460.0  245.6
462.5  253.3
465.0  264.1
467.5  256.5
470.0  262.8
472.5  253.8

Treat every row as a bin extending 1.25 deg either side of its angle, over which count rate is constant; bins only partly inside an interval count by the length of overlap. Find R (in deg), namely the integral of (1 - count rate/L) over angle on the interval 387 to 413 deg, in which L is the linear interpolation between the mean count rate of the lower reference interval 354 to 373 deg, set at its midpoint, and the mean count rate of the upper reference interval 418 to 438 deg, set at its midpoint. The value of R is -3.6 deg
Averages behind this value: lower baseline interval 204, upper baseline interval 152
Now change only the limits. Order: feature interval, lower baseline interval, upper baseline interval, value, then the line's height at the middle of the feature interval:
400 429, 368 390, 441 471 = 8.97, 218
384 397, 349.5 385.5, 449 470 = 0.47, 213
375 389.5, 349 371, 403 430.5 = -1.11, 182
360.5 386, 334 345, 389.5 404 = 1.66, 211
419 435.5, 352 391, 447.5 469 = 6.13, 231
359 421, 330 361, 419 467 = 5.95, 208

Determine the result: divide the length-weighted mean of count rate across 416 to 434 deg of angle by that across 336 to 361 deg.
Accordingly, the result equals 0.6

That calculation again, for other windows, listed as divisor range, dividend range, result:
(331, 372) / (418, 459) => 0.93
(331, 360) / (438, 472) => 1.15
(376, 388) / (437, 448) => 1.15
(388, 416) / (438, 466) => 1.23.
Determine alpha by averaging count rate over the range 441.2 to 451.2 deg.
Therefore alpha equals 227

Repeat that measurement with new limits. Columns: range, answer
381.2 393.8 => 202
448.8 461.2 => 242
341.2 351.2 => 207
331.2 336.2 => 208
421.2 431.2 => 131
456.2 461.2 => 244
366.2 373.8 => 197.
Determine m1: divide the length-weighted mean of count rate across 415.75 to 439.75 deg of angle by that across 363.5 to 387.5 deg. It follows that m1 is 0.79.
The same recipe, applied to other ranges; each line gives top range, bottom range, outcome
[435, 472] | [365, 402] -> 1.20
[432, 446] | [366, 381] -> 1.13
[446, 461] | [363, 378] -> 1.21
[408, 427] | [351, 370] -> 0.62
